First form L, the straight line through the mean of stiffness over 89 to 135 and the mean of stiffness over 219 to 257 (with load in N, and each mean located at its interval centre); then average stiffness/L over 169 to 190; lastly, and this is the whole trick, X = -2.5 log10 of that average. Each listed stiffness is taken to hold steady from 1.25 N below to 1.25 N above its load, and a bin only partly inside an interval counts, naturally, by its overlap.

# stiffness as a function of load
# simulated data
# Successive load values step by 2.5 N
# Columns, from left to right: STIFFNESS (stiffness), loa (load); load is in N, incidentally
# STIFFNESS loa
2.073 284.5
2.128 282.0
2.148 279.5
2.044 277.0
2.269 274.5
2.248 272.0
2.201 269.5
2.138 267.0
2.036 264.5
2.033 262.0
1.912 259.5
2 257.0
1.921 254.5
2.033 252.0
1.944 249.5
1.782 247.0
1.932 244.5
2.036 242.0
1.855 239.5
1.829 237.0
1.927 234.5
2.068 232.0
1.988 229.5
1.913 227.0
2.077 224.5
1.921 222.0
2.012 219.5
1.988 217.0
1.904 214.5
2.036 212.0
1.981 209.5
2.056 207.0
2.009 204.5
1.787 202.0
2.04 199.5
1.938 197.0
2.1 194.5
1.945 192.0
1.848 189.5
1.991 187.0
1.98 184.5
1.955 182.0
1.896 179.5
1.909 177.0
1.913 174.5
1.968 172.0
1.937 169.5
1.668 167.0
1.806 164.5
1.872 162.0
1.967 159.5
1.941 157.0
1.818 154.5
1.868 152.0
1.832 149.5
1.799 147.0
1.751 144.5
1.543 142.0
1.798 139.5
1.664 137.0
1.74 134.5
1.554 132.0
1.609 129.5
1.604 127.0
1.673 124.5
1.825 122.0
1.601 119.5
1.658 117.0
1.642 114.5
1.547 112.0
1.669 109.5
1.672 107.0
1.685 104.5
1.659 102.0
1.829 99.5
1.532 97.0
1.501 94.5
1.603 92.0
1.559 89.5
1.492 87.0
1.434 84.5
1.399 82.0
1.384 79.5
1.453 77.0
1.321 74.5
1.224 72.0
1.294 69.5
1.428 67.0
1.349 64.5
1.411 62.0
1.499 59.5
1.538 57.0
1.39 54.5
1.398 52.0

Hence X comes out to -0.08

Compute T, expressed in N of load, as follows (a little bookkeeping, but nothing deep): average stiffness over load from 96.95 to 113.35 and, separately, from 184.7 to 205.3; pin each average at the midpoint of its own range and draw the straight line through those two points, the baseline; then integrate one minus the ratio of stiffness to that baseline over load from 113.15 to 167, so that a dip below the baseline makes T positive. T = 1.2 N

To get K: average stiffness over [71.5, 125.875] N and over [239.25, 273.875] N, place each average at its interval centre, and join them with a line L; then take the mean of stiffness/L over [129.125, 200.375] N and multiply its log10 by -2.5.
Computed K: -0.06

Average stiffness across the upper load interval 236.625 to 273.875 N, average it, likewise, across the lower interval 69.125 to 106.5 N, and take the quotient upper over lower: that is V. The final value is 1.3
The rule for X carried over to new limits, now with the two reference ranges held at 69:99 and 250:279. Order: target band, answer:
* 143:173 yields -0.09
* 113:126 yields -0.07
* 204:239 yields -0.03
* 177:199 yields -0.09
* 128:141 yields -0.03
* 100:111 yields -0.11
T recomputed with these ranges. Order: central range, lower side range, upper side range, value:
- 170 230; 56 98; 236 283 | -4.3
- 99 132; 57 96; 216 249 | -2.2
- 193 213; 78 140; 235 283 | -1.3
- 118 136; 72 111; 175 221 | 0.2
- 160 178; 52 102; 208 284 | -1.1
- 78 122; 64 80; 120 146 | -2.6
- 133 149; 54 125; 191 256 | -0.2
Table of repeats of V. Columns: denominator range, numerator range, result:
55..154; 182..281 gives 1.26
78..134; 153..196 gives 1.20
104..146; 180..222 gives 1.19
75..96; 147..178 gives 1.27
